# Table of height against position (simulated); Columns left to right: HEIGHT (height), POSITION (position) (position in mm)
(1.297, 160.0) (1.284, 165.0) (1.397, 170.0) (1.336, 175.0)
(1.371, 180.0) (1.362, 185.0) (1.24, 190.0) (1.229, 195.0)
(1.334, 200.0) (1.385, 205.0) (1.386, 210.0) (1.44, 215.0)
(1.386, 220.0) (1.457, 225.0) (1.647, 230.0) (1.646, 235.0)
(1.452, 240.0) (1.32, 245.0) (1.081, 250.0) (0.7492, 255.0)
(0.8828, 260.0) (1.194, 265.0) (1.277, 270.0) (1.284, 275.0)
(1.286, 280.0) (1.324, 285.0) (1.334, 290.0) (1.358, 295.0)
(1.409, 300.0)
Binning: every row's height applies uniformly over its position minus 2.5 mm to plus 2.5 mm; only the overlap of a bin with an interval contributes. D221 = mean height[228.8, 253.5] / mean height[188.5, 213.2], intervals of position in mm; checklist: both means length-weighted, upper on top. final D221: 1.05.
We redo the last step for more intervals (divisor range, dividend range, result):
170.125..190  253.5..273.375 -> 0.78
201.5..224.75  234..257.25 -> 0.88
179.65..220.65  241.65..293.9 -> 0.88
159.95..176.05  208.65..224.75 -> 1.06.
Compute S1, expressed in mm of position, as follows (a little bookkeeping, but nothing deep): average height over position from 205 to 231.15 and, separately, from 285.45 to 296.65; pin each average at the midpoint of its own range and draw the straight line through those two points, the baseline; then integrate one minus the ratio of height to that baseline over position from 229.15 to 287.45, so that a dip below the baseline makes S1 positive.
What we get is 5.8 mm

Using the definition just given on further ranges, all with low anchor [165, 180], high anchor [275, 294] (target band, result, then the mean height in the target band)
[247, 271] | 5.35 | 1.03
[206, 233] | -2.53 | 1.46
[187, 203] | 0.85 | 1.27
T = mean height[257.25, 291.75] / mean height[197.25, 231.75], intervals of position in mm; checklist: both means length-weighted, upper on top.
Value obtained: 0.85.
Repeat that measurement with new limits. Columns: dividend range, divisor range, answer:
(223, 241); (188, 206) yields 1.21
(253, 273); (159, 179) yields 0.78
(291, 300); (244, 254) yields 1.23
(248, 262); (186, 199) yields 0.71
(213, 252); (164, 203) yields 1.08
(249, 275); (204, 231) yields 0.73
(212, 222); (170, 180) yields 1.04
